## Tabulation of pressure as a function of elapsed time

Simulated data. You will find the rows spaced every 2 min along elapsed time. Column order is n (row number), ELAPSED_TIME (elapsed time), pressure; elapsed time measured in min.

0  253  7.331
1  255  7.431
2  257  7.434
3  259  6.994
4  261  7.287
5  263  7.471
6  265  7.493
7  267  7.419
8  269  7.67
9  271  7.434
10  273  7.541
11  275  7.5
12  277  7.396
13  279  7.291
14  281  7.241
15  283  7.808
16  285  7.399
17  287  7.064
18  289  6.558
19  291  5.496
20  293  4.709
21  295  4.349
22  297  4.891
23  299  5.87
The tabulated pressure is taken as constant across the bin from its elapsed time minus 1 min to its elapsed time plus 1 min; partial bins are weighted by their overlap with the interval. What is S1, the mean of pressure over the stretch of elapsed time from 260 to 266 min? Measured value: 7.42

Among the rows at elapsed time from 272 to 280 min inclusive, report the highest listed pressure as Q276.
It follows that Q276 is 7.541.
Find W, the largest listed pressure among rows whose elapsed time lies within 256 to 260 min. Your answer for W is 7.434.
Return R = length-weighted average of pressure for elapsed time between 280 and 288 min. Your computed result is 7.38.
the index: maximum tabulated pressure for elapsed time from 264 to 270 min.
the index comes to 7.67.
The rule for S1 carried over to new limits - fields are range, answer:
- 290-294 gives 5.1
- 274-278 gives 7.45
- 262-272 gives 7.5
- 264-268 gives 7.46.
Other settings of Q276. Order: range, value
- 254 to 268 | 7.493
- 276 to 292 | 7.808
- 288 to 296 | 6.558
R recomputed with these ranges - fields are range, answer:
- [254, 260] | 7.29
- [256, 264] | 7.3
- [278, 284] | 7.45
